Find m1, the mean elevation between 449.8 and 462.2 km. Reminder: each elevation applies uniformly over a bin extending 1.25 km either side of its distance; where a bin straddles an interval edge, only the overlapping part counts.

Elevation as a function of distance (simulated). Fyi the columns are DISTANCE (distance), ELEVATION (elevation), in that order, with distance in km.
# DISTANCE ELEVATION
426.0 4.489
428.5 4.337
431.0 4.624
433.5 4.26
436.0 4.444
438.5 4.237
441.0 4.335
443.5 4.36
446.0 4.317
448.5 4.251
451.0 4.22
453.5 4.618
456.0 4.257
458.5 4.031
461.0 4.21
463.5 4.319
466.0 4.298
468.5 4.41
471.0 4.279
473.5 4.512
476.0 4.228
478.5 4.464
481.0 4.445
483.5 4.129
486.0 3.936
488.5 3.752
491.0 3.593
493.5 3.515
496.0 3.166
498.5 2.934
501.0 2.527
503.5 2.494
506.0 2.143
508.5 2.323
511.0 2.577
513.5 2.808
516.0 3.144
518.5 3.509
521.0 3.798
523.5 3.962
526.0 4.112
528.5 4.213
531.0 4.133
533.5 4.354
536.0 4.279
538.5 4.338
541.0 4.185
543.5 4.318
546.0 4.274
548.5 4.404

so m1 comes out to 4.27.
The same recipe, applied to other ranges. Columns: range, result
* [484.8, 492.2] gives 3.76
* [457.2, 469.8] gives 4.25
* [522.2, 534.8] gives 4.15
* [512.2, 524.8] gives 3.44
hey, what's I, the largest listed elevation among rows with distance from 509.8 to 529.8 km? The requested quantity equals 4.213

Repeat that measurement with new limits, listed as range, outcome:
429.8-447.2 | 4.624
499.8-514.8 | 2.808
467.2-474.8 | 4.512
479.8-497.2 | 4.445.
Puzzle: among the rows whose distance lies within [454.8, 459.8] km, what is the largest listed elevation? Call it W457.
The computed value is 4.257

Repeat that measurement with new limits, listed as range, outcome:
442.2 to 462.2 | 4.618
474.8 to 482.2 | 4.464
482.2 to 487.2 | 4.129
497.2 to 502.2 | 2.934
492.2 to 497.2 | 3.515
